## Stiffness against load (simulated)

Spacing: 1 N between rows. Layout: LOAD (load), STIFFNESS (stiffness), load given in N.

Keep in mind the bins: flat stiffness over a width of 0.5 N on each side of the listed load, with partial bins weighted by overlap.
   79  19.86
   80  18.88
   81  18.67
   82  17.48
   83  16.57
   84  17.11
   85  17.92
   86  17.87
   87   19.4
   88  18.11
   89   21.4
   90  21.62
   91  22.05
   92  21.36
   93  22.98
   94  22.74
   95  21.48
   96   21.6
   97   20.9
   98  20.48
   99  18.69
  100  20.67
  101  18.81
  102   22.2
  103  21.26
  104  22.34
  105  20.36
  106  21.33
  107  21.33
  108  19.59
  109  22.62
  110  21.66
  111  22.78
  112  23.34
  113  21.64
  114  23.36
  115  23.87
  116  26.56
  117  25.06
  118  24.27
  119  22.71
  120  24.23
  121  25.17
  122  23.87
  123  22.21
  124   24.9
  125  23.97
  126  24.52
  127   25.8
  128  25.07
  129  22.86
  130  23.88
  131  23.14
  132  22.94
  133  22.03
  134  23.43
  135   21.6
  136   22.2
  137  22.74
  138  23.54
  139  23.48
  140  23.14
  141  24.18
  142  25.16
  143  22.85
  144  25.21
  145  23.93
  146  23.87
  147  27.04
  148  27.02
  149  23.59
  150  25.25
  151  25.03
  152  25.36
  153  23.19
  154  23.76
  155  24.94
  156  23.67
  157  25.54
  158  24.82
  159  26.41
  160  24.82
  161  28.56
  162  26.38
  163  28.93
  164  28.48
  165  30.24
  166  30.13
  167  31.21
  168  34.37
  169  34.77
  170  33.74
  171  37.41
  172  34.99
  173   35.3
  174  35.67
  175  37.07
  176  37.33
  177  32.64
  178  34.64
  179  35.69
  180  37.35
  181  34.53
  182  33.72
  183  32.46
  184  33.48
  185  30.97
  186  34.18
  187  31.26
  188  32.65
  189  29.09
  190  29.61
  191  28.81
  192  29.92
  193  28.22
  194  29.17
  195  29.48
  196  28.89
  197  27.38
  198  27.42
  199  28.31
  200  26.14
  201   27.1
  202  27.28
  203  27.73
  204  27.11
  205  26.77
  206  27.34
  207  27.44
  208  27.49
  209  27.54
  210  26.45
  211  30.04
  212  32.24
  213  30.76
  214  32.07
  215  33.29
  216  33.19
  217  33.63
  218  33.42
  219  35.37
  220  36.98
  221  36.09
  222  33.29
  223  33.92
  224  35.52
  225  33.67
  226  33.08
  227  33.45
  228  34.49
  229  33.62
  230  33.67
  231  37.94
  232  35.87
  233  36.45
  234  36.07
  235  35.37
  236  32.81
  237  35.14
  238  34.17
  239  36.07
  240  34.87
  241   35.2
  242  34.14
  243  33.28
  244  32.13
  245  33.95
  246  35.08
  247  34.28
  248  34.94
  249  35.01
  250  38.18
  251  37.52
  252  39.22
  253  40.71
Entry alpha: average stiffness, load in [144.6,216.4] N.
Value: 29.6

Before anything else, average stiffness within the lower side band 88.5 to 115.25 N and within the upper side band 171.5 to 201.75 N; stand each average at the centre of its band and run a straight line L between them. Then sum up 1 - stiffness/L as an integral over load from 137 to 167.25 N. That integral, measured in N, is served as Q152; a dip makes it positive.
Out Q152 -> 2.3 N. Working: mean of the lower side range 21.6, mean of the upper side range 31.7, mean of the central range 25.6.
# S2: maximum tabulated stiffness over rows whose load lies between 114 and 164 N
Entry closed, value 28.93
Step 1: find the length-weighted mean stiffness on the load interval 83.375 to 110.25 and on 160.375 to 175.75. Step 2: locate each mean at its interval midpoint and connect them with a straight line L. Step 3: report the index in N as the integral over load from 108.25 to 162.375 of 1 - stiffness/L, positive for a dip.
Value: 5.6 N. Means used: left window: 20.6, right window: 32.5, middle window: 24.1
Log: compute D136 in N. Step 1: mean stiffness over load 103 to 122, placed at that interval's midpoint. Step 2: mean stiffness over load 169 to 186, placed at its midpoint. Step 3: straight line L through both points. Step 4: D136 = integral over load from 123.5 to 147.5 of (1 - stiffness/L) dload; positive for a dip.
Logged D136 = 2.9 N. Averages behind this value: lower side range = 22.9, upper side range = 34.8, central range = 23.8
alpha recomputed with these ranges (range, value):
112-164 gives 24.4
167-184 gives 34.9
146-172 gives 27.8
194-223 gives 30.1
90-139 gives 22.6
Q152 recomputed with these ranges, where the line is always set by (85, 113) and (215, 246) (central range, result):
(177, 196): -1.2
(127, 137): 0.5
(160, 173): -1.6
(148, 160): 0.8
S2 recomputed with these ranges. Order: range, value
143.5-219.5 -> 37.41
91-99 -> 22.98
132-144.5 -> 25.21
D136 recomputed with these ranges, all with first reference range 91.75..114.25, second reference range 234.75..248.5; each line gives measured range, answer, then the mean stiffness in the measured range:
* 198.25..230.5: 0.7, 31.2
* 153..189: -4.5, 31.3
